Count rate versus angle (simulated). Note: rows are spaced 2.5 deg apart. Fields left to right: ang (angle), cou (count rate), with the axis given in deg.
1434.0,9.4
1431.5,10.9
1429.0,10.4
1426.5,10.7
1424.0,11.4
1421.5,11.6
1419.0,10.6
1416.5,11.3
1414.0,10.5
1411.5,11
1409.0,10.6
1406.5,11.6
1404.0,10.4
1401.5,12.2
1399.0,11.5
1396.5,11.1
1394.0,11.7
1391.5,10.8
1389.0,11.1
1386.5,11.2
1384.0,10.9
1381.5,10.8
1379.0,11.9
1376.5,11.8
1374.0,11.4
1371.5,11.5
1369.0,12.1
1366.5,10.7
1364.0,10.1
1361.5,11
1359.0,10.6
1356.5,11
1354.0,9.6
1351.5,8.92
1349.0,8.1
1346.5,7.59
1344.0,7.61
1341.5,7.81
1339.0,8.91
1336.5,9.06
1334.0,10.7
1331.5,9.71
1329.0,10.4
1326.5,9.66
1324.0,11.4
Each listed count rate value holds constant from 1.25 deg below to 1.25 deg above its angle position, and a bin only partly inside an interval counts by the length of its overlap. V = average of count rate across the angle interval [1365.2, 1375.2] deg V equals 11.4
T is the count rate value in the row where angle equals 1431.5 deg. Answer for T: 10.9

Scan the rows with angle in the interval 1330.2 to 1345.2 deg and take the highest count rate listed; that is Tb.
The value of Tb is 10.7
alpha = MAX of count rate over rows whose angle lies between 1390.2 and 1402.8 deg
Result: 12.2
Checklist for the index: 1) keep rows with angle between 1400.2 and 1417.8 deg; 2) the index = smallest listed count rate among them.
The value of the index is 10.4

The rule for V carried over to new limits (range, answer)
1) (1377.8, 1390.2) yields 11.2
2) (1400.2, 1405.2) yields 11.3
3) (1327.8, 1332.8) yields 10.1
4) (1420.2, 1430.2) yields 11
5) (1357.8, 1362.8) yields 10.8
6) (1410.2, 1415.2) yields 10.8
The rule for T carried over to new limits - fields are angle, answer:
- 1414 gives 10.5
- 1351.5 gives 8.92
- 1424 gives 11.4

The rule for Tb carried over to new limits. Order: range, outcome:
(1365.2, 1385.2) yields 12.1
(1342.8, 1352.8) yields 8.92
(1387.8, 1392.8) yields 11.1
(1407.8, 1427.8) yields 11.6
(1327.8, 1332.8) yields 10.4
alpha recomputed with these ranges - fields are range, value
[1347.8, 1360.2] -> 11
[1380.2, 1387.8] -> 11.2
